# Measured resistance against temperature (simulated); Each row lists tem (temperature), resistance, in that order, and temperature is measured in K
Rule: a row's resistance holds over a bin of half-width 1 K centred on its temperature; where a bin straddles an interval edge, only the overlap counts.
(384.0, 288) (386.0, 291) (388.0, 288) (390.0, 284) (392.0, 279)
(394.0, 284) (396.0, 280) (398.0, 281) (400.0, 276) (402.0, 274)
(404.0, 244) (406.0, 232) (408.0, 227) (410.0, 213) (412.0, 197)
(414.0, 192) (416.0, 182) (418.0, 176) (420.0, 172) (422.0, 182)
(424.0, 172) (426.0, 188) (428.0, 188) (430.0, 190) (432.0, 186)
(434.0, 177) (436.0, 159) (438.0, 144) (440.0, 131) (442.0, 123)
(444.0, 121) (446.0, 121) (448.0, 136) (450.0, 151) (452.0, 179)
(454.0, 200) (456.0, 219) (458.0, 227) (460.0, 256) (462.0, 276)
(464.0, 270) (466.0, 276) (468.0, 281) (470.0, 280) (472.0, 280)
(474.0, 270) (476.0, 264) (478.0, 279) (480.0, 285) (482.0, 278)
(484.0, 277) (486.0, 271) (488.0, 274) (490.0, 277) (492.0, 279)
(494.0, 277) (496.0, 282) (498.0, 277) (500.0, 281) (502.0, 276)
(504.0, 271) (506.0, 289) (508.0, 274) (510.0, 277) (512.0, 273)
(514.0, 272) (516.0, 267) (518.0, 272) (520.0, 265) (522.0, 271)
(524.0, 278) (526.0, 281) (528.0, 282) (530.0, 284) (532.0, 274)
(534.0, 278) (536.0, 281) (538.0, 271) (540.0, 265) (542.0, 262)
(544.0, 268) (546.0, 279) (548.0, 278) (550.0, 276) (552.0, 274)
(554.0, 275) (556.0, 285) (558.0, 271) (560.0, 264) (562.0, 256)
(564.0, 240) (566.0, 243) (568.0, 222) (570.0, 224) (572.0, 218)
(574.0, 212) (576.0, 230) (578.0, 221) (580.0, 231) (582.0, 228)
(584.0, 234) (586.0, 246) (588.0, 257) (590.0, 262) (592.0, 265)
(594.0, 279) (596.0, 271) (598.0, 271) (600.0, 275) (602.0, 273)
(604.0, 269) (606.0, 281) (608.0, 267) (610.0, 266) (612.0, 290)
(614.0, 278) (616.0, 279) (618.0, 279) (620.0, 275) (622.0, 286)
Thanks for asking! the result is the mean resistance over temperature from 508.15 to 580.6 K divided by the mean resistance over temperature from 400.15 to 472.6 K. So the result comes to 1.30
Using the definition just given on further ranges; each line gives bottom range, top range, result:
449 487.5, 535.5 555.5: 1.08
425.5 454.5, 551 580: 1.55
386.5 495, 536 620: 1.15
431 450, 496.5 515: 1.91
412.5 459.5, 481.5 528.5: 1.61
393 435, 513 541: 1.28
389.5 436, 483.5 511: 1.27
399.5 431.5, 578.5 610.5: 1.27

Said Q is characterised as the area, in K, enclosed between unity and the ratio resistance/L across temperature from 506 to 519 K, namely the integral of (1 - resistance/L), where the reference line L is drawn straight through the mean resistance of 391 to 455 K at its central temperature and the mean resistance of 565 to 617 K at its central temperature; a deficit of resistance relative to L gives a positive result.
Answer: -2.7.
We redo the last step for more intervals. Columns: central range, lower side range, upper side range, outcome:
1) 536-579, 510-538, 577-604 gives 1.75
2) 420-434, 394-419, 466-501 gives 3.55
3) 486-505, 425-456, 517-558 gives -4.31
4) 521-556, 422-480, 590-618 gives -4.38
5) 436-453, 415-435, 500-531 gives 5.25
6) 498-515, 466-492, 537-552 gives -0.14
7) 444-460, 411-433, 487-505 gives 3.26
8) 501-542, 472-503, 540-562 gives -0.09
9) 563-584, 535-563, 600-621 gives 3.54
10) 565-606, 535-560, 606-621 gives 4.15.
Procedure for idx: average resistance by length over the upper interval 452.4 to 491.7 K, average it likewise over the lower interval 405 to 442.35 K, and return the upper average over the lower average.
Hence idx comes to 1.5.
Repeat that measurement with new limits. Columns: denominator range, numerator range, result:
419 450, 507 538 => 1.73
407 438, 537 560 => 1.47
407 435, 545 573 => 1.36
